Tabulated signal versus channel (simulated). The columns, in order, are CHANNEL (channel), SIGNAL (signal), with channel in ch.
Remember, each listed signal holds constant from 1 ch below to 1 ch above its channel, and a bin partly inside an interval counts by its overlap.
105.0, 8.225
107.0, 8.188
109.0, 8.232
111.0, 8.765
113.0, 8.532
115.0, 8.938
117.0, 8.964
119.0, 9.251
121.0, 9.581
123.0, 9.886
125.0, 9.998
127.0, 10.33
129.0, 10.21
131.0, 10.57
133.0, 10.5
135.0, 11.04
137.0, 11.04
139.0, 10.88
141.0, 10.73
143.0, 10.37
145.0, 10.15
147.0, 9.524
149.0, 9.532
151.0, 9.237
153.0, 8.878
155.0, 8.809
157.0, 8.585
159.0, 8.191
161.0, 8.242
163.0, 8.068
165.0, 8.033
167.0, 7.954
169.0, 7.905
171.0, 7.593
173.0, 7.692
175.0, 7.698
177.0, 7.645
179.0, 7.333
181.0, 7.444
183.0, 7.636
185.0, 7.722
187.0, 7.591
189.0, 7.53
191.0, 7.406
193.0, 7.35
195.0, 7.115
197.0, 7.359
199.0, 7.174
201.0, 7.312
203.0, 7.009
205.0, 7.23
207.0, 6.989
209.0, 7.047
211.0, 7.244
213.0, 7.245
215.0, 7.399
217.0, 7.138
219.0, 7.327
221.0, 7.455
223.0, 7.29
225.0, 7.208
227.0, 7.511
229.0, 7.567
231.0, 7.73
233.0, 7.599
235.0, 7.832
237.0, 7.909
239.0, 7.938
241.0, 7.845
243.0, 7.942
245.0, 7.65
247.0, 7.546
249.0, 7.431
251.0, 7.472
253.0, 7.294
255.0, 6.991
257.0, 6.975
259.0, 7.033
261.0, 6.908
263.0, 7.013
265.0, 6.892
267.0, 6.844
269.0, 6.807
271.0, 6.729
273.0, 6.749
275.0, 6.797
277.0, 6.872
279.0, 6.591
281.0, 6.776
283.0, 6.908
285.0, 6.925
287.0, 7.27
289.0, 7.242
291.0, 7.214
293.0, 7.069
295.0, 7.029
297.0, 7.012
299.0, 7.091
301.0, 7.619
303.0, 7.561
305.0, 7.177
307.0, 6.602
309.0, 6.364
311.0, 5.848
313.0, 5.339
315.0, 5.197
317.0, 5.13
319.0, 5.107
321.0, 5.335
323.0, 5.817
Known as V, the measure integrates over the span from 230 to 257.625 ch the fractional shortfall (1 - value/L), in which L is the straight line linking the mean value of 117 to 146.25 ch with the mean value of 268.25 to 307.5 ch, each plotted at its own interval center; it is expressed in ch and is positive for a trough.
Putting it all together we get 1.2 ch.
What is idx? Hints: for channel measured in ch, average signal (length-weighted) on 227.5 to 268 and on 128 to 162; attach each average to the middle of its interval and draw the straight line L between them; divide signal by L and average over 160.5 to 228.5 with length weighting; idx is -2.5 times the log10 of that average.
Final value 0.16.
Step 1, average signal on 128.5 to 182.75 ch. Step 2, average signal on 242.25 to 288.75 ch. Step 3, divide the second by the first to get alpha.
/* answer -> 0.78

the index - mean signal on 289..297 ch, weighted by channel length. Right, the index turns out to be 7.11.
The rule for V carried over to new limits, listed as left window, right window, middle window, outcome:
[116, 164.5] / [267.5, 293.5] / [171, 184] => 2.0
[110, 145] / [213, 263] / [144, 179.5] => 3.1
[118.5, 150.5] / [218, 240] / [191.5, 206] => 2.1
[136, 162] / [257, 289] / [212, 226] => 1.3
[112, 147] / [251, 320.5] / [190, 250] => 5.0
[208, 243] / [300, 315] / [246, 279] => 0.3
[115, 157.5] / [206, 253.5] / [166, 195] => 3.9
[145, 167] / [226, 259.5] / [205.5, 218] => 1.3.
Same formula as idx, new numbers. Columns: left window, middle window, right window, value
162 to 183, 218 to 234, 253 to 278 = -0.031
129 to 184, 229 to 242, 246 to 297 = -0.024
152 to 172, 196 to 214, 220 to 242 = 0.097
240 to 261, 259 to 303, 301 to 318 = -0.032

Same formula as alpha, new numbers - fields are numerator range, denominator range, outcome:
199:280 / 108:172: 0.78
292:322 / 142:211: 0.80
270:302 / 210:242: 0.93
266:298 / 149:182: 0.85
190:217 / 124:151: 0.70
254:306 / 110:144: 0.70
